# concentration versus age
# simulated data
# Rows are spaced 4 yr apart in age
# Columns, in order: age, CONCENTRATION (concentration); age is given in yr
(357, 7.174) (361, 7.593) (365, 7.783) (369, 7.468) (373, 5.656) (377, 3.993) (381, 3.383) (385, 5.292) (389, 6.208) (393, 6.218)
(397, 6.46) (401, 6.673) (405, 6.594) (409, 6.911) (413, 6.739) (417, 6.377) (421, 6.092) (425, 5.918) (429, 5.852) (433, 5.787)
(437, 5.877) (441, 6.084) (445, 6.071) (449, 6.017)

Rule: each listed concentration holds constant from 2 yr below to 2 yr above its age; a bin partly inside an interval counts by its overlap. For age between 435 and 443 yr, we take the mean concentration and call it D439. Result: 5.98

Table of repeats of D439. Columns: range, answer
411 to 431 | 6.2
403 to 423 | 6.54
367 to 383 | 5.12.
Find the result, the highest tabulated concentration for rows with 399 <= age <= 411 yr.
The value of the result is 6.911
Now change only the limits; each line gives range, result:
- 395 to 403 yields 6.673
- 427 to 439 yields 5.877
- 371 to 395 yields 6.218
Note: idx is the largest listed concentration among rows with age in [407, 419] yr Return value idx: 6.911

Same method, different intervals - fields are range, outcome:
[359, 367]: 7.783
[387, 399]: 6.46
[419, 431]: 6.092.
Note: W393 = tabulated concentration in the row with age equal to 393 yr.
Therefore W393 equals 6.218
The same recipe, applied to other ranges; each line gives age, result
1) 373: 5.656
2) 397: 6.46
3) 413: 6.739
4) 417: 6.377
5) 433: 5.787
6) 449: 6.017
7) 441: 6.084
